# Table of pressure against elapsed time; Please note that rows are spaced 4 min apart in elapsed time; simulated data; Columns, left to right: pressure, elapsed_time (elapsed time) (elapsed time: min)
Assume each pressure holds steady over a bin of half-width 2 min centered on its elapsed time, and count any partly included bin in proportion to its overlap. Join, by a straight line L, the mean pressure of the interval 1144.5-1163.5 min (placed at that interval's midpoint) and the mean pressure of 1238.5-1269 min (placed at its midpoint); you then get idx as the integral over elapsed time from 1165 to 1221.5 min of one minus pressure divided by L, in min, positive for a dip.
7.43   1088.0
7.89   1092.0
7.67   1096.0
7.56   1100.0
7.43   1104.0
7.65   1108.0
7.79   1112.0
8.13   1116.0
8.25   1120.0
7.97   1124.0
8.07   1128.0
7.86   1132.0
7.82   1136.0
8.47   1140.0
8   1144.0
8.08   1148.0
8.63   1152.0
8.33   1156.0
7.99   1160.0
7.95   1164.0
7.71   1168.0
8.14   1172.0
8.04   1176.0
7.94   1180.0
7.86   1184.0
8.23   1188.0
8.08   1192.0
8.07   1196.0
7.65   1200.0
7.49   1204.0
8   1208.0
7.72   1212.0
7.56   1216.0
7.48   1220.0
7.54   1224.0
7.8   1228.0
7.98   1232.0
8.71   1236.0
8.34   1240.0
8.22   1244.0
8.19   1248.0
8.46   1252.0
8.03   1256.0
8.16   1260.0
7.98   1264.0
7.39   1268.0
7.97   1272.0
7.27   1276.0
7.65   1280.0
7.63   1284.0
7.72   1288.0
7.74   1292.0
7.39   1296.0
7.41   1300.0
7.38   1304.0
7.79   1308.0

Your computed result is 2.2 min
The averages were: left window 8.21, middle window 7.86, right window 8.12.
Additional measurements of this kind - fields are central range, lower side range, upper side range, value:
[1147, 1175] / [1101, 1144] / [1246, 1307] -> -0.8 min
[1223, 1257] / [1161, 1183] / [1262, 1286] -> -1.8 min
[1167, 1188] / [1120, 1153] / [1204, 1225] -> -0.3 min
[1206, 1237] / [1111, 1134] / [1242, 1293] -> 0.4 min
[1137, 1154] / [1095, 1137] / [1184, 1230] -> -1.0 min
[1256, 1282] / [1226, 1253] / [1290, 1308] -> 0.4 min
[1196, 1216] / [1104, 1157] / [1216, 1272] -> 0.7 min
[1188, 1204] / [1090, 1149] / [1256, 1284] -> -0.2 min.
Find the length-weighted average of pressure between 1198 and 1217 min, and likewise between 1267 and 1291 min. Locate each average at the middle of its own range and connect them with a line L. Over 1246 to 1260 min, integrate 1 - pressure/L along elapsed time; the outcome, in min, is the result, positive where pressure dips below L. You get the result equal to -1.05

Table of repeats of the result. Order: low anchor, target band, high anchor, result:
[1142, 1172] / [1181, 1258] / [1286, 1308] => -1.13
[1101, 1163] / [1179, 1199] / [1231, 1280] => 0.03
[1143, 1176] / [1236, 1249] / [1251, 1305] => -0.81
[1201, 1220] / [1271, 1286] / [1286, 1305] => -0.09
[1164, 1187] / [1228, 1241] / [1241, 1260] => -0.15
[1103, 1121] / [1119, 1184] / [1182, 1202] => -1.28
